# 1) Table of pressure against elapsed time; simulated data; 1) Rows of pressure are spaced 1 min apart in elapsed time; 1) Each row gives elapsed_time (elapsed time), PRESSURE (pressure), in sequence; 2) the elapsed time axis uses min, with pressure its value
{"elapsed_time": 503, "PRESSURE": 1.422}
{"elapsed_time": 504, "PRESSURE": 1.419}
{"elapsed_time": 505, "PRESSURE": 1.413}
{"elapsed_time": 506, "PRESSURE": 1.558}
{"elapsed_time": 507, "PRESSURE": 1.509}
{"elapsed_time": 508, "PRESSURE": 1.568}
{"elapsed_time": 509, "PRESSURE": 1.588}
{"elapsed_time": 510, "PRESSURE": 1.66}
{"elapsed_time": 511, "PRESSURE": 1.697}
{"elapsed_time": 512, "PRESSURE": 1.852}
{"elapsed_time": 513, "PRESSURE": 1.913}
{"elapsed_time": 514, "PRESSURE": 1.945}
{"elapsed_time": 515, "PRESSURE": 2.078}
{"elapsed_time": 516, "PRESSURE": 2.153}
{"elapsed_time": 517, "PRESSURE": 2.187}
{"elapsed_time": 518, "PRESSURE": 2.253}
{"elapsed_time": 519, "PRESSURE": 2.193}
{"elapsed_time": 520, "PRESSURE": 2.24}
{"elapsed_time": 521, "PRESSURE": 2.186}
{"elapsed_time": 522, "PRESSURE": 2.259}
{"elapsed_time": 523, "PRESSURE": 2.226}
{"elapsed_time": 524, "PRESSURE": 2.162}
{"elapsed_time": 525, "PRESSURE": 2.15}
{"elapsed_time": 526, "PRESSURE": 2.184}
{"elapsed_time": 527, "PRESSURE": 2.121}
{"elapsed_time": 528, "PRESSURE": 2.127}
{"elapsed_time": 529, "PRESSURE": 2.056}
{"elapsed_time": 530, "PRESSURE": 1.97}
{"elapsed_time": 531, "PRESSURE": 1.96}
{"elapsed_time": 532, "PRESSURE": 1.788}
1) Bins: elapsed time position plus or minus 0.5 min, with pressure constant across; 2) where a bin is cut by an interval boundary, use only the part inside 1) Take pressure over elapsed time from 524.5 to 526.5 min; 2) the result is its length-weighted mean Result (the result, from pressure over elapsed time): 2.17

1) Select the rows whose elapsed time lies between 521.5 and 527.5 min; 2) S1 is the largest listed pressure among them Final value 2.259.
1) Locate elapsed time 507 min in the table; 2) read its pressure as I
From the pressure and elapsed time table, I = 1.509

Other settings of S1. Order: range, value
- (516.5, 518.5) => 2.253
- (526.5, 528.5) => 2.127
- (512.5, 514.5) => 1.945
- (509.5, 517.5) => 2.187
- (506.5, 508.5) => 1.568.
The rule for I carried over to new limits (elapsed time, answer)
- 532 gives 1.788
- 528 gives 2.127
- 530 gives 1.97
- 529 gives 2.056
